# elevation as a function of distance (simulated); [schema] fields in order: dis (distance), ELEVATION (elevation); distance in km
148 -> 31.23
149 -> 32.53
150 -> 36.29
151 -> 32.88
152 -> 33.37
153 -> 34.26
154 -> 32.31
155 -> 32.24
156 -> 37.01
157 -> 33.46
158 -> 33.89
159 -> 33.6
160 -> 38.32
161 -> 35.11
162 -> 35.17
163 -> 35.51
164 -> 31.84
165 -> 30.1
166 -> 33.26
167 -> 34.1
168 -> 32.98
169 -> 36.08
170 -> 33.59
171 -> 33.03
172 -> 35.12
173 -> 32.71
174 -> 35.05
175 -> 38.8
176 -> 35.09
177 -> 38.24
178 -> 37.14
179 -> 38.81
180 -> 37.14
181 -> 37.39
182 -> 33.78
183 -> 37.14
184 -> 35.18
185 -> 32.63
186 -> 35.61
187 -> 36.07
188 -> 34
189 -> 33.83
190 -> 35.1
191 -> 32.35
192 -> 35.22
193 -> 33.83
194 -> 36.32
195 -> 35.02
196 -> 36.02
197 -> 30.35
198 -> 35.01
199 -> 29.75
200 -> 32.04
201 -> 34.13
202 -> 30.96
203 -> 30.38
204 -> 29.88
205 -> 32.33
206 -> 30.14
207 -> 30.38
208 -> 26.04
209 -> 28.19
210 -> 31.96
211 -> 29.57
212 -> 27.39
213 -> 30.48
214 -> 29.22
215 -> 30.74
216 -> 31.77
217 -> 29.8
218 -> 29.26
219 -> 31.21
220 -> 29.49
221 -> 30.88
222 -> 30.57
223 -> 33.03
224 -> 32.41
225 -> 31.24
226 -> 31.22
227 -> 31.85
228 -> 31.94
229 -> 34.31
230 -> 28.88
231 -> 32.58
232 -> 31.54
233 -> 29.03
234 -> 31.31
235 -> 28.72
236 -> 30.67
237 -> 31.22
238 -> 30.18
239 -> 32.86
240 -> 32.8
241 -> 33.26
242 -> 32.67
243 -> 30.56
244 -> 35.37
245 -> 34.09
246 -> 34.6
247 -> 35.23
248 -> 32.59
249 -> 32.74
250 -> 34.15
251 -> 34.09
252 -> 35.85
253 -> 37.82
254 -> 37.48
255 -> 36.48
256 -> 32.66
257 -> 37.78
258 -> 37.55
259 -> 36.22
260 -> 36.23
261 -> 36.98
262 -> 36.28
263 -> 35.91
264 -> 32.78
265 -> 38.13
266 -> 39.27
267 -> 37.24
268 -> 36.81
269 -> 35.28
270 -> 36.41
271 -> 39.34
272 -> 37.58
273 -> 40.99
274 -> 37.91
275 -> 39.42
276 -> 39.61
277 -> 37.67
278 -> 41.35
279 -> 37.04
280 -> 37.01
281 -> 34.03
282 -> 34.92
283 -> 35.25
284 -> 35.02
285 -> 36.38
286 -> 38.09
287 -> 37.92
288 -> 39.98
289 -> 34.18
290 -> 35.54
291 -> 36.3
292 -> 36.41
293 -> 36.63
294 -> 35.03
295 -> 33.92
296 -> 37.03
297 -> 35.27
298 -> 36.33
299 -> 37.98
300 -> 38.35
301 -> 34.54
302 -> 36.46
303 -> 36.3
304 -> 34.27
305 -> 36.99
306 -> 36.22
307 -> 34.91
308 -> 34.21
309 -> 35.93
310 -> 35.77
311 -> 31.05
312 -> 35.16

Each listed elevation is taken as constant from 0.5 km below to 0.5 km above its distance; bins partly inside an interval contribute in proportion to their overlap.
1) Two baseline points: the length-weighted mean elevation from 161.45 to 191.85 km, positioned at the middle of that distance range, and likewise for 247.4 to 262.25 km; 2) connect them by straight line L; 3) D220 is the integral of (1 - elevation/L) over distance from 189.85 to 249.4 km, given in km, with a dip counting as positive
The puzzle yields 6.1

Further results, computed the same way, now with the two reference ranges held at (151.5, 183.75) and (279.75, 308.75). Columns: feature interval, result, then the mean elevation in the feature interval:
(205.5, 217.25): 1.9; 29.6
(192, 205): 0.8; 32.9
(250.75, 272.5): -0.5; 36.6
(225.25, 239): 1.7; 31.1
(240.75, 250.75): 0.6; 33.5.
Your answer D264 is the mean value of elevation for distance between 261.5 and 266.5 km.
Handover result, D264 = 36.5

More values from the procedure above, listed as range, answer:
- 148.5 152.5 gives 33.8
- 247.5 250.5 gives 33.2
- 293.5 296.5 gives 35.3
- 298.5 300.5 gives 38.2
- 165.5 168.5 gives 33.4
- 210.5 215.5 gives 29.5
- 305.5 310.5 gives 35.4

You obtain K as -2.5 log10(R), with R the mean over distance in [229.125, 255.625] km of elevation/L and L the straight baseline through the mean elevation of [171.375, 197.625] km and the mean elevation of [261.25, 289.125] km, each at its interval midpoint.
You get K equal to 0.11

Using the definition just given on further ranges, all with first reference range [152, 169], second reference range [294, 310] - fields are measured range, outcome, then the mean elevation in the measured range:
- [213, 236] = 0.13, 30.9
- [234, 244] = 0.11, 31.6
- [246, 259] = 0.00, 35.4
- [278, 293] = -0.02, 36.5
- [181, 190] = -0.02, 34.9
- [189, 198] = 0.00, 34.3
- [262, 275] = -0.06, 37.3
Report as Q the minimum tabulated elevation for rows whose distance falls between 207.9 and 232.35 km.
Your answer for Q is 26.04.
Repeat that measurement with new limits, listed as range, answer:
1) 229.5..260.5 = 28.72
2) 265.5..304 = 33.92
